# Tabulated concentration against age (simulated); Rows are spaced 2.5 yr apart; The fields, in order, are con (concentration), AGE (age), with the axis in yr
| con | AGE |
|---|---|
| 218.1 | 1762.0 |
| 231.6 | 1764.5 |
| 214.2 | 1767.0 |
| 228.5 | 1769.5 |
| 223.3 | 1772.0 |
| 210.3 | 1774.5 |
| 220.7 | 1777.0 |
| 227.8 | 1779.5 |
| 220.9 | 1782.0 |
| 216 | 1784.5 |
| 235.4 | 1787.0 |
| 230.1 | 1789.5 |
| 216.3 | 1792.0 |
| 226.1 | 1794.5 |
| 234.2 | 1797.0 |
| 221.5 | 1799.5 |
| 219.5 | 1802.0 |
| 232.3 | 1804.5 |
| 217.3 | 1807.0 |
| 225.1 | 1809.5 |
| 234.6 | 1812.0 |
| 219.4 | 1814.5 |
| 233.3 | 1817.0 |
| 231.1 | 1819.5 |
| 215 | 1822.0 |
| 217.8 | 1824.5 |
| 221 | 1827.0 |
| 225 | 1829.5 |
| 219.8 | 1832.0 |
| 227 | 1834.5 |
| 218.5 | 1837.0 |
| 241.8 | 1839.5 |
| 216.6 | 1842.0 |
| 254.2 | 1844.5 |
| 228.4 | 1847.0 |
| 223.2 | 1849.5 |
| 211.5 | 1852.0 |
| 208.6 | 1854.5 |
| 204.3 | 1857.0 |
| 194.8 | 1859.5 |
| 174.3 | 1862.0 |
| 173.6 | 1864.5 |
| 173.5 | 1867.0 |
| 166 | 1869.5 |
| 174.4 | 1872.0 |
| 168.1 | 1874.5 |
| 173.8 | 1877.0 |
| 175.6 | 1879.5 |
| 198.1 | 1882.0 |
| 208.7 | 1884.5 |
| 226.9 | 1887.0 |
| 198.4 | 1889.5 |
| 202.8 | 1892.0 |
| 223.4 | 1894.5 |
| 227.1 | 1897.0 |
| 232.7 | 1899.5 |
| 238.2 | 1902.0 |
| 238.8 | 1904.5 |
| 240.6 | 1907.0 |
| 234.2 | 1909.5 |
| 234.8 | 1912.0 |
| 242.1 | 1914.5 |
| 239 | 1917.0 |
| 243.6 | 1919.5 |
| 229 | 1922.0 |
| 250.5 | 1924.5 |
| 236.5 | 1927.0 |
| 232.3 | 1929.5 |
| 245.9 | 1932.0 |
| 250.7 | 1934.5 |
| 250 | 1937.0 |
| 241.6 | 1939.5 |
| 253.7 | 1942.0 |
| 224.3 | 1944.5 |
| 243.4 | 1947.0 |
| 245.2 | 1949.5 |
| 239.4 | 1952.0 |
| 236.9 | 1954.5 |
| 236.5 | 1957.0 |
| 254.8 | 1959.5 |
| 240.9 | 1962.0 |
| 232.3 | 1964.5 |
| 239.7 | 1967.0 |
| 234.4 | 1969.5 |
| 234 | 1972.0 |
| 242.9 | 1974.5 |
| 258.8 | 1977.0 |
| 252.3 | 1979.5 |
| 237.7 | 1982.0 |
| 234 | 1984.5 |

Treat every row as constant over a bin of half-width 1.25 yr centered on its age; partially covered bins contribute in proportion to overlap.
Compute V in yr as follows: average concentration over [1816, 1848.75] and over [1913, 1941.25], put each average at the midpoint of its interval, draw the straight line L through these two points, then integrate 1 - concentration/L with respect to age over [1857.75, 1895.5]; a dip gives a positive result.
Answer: 7.3 yr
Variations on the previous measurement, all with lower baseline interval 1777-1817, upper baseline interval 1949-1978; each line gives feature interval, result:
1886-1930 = 0.76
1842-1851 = -0.08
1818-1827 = 0.24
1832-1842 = 0.12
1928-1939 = -0.28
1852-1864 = 1.83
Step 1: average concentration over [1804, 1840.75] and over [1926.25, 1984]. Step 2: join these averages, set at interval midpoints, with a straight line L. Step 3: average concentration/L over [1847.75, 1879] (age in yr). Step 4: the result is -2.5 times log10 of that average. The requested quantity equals 0.22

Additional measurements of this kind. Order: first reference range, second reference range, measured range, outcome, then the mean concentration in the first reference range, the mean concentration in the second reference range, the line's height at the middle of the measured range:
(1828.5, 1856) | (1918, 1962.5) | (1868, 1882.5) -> 0.30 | 225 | 242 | 231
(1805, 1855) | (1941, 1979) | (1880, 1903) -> 0.08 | 225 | 241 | 233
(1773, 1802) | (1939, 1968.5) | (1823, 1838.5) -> 0.03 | 223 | 241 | 228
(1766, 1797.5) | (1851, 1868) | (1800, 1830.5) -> -0.07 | 223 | 191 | 210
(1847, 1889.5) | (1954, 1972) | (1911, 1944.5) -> -0.09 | 192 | 239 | 222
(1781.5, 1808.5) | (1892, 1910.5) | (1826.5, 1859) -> 0.03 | 225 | 231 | 228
